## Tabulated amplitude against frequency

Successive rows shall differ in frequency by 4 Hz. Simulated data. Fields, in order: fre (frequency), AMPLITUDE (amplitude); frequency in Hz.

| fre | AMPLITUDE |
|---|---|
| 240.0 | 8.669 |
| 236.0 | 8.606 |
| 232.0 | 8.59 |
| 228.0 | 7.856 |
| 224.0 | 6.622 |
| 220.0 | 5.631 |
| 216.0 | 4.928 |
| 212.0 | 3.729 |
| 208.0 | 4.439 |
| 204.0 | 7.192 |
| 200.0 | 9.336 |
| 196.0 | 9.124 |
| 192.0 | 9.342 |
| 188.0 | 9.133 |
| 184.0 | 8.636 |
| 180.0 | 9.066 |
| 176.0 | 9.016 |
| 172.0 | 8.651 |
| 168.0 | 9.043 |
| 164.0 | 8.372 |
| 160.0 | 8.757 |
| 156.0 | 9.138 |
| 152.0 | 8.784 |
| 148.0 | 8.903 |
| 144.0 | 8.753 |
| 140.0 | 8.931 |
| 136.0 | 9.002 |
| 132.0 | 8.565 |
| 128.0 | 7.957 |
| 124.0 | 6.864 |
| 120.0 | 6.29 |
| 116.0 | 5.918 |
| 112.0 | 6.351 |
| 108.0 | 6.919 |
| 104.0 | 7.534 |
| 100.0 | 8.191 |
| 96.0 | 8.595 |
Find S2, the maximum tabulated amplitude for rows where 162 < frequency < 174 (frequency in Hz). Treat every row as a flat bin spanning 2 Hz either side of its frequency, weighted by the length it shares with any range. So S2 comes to 9.043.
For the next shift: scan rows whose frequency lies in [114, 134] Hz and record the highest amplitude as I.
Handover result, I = 8.565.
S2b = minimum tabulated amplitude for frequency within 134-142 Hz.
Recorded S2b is 8.931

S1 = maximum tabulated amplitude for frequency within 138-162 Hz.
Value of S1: 9.138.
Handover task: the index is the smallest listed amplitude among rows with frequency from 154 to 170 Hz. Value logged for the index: 8.372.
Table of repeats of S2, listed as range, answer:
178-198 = 9.342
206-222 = 5.631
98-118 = 8.191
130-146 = 9.002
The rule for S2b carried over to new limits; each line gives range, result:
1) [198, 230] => 3.729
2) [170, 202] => 8.636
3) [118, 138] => 6.29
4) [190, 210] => 4.439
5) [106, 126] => 5.918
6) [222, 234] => 6.622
